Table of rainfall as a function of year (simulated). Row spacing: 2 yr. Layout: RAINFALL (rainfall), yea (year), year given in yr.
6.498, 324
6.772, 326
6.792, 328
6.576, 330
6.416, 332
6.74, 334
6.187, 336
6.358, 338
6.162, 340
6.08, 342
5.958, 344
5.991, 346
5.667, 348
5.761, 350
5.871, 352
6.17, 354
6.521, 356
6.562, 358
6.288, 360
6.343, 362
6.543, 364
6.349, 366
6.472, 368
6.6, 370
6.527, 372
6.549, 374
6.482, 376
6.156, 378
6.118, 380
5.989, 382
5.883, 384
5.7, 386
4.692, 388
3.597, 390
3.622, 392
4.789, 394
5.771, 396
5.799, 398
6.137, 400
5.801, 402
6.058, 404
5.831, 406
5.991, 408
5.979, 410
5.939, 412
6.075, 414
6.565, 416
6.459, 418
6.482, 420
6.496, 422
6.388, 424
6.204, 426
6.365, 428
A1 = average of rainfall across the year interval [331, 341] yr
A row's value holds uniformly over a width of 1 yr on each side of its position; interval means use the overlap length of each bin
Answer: 6.37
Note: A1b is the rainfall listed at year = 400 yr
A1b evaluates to 6.137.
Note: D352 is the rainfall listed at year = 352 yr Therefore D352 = 5.871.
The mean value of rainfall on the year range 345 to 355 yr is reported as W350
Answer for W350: 5.89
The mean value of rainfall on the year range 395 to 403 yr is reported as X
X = 5.88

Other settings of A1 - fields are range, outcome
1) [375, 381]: 6.25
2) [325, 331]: 6.71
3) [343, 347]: 5.97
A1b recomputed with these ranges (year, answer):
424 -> 6.388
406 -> 5.831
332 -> 6.416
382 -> 5.989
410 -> 5.979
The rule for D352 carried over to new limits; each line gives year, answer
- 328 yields 6.792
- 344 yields 5.958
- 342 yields 6.08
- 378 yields 6.156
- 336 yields 6.187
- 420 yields 6.482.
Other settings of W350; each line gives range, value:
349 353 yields 5.82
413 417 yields 6.32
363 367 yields 6.45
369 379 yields 6.46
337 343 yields 6.2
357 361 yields 6.43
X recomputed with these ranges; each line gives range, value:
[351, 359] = 6.28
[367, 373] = 6.53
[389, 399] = 4.72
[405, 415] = 5.96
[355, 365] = 6.45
